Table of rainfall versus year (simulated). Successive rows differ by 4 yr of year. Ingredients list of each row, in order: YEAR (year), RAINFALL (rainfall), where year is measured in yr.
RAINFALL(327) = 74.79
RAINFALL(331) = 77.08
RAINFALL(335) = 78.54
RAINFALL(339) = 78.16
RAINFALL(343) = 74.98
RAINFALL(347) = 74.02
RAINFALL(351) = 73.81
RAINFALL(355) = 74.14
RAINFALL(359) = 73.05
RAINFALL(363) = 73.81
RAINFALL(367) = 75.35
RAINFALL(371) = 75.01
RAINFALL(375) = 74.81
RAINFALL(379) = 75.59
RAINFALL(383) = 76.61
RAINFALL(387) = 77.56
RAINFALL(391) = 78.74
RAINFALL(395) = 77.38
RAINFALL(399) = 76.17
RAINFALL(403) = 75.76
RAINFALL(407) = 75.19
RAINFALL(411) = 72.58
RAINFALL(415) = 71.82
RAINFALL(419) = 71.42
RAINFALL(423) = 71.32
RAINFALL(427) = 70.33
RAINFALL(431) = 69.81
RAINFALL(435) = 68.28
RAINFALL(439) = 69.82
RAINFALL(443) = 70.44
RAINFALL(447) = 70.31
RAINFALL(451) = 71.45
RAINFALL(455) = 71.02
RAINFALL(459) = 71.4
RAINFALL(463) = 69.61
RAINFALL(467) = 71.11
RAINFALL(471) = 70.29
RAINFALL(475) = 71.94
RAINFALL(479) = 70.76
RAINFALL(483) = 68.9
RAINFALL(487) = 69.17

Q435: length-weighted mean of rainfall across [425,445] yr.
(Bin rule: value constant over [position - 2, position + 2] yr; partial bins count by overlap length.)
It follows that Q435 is 69.7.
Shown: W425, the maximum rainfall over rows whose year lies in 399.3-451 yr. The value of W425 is 75.76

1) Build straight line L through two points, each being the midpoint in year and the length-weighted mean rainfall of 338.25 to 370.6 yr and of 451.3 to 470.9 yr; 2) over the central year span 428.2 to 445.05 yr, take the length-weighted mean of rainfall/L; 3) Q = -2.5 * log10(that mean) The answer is 0.03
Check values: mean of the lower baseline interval 74.5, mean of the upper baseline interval 70.8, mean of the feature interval 69.6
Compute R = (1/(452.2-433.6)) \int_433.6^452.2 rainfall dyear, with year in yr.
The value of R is 70.1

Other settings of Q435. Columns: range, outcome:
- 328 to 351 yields 76.2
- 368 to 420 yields 75.4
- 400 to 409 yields 75.6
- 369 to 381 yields 75.1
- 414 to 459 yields 70.6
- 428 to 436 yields 69.3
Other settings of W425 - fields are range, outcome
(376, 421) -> 78.74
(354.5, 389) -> 77.56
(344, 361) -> 74.14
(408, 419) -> 72.58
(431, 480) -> 71.94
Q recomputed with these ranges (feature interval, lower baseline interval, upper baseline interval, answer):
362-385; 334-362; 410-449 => -0.023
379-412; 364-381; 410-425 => -0.043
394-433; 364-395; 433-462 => 0.004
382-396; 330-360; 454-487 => -0.056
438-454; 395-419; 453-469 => 0.018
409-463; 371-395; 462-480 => 0.036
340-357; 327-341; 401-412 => 0.035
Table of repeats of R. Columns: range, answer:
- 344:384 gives 74.6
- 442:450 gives 70.5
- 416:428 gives 71.1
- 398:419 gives 73.9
